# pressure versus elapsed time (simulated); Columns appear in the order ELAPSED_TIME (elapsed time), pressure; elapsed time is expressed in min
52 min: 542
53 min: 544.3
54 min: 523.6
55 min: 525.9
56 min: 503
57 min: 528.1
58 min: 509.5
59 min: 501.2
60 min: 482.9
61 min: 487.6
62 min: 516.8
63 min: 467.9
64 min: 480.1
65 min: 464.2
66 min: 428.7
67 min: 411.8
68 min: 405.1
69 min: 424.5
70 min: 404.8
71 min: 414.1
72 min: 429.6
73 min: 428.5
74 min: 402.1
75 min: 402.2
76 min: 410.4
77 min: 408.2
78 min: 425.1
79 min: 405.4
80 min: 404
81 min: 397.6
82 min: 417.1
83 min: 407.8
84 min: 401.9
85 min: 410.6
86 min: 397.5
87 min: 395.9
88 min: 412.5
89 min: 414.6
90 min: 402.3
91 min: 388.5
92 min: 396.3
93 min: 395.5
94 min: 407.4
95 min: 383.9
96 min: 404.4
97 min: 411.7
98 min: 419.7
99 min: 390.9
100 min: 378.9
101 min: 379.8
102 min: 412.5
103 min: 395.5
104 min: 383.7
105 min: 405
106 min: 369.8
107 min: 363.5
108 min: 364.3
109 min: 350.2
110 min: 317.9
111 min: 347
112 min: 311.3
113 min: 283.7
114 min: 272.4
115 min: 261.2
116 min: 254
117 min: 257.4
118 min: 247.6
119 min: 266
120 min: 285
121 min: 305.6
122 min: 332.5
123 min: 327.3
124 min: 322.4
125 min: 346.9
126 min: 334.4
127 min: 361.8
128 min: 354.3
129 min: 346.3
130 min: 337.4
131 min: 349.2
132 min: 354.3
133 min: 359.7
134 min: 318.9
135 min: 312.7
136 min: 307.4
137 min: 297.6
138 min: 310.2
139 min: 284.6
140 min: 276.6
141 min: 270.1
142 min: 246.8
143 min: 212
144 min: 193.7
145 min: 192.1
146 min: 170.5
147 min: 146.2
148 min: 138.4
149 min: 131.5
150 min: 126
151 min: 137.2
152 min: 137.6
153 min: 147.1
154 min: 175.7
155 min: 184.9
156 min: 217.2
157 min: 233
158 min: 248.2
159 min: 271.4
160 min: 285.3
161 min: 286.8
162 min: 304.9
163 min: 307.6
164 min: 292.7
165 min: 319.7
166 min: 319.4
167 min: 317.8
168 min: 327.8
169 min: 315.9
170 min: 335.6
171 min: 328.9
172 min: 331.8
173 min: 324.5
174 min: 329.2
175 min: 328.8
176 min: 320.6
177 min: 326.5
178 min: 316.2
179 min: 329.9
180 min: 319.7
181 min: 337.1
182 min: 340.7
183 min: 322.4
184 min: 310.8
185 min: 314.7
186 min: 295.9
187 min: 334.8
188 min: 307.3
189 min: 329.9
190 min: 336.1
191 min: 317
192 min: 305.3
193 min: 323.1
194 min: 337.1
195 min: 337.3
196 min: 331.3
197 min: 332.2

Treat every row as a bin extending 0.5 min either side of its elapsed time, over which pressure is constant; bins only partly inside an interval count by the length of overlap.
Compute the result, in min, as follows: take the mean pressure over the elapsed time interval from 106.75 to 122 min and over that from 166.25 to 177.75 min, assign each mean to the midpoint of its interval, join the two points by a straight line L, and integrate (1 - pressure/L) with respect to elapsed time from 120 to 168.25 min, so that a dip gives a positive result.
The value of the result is 6.8 min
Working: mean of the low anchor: 299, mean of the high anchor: 326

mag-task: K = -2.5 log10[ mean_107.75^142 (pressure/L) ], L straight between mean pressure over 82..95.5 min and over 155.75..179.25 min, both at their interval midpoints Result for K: 0.15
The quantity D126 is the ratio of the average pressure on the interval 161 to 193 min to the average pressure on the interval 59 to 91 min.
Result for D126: 0.75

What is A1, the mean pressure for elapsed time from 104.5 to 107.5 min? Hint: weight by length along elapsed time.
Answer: 379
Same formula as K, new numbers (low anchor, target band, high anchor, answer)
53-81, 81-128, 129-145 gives 0.028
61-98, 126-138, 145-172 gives -0.123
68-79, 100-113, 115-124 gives -0.133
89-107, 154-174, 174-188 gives 0.161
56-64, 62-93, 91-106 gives 0.087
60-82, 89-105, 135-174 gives -0.066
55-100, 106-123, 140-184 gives 0.171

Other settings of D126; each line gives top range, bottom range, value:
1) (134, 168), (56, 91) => 0.55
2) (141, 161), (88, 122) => 0.55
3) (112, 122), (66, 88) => 0.67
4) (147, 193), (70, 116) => 0.73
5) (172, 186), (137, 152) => 1.59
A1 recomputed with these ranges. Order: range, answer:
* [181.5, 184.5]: 325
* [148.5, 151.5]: 132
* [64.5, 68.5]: 427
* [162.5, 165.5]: 307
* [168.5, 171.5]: 327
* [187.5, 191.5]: 323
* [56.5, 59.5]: 513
